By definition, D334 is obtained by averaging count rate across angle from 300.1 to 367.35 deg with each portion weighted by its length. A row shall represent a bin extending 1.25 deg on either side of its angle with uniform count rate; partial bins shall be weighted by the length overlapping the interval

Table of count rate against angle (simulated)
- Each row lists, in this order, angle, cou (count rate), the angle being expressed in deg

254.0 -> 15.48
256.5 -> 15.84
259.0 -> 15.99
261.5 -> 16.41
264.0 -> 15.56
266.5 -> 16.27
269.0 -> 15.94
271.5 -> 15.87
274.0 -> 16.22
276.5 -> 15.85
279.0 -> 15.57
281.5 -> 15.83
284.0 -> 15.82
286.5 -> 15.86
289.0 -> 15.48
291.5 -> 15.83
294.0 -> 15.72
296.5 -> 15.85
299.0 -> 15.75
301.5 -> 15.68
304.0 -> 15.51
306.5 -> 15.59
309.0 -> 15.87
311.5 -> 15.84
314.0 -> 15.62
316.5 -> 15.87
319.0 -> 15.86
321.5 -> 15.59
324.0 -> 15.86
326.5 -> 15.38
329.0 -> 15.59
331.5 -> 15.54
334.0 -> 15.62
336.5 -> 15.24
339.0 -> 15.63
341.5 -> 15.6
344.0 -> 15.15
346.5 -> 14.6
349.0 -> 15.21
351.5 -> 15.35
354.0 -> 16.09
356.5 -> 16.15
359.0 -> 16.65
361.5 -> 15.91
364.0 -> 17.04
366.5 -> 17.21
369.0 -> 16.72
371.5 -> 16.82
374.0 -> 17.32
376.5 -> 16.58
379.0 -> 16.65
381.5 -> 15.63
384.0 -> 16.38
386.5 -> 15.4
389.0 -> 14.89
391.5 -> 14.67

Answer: 15.7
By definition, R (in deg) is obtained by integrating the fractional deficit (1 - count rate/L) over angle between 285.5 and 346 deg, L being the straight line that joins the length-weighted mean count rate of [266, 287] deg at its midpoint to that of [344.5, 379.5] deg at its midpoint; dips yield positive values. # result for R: 1.7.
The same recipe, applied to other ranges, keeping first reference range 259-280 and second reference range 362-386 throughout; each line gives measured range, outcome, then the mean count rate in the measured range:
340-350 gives 0.79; 15.2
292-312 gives 0.56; 15.7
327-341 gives 0.74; 15.5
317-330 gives 0.51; 15.7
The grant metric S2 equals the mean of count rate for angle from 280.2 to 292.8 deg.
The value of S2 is 15.8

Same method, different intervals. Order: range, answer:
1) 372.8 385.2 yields 16.5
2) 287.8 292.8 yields 15.7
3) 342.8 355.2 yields 15.3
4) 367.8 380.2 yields 16.8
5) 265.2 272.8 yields 16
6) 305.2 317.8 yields 15.8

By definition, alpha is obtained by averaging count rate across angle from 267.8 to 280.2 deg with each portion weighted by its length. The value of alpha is 15.9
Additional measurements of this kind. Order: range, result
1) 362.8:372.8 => 16.9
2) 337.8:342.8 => 15.6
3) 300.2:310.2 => 15.7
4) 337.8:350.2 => 15.2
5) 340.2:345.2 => 15.4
